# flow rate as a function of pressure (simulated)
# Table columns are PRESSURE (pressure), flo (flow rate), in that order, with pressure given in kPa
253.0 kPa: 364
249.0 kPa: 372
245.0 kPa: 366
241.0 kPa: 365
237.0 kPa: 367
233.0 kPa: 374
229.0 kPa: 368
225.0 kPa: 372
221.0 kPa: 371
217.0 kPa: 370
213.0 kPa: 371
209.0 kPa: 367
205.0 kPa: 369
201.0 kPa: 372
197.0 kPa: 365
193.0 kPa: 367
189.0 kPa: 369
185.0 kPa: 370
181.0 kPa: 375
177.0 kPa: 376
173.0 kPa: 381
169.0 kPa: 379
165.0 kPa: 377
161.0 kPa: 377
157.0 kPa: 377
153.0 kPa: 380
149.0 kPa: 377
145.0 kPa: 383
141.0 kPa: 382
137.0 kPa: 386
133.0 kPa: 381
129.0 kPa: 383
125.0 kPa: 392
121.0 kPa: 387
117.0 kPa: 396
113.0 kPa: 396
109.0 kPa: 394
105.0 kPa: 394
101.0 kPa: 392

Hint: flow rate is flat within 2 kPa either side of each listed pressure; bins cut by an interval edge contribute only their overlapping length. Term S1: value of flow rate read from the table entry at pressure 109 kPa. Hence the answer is 394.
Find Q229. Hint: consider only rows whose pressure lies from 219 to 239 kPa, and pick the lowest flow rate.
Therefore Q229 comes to 367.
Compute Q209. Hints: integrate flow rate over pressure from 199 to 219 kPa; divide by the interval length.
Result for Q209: 370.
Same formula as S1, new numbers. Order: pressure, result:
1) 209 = 367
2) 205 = 369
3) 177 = 376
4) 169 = 379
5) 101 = 392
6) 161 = 377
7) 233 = 374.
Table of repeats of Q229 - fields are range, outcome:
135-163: 377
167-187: 370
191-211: 365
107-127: 387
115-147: 381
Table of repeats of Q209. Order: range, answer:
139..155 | 380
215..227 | 371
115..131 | 390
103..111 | 394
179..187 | 372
